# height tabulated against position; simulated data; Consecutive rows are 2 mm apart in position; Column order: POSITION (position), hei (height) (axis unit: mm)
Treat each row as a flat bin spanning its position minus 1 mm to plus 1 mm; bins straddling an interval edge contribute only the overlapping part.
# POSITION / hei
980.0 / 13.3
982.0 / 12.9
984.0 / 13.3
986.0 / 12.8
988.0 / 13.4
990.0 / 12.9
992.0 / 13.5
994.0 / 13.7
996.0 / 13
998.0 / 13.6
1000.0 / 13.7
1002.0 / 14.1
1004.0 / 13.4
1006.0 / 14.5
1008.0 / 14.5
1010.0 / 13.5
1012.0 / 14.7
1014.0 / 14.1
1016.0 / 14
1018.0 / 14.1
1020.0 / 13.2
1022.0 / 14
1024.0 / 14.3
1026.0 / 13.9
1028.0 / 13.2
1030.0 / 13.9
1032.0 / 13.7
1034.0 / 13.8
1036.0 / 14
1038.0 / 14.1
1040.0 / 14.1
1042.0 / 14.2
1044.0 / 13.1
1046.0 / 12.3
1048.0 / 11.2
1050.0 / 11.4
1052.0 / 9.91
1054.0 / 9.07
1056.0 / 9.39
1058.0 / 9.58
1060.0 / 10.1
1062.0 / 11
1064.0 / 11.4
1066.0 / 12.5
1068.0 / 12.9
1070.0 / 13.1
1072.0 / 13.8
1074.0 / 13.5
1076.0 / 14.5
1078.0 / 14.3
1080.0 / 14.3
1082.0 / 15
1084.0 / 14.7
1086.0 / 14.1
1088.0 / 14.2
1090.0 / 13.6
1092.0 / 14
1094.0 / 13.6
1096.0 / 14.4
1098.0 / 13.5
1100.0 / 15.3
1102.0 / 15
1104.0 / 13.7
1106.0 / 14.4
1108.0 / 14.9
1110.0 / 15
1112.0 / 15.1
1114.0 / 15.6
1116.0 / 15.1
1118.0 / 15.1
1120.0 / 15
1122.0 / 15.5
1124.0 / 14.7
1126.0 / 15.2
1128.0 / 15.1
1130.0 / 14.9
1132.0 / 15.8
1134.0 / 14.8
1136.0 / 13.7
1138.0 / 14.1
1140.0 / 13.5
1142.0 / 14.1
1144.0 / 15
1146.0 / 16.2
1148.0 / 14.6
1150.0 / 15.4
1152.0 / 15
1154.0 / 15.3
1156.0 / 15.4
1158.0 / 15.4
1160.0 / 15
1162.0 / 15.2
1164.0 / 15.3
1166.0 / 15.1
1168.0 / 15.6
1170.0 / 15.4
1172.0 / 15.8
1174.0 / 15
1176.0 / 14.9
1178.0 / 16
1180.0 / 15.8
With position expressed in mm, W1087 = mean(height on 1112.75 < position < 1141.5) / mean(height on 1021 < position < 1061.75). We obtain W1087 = 1.19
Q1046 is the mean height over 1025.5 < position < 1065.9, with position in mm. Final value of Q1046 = 12.2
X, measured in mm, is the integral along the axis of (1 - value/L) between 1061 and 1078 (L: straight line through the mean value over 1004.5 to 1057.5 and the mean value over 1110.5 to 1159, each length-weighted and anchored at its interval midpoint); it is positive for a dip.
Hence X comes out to 1.1 mm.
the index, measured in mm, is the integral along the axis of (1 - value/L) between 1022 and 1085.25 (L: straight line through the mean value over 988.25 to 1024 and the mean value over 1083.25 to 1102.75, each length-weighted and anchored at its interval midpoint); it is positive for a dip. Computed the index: 5.5 mm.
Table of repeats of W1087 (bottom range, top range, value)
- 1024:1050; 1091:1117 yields 1.09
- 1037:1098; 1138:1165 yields 1.17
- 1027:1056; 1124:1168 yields 1.19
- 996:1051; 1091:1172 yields 1.09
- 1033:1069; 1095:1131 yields 1.25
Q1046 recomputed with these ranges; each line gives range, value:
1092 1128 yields 14.8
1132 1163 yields 14.9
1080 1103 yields 14.3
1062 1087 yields 13.6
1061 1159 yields 14.4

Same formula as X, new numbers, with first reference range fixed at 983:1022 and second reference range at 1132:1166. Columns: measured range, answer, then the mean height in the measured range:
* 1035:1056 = 2.76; 12.2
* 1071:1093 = 0.26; 14.2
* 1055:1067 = 2.98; 10.7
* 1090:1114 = 0.10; 14.5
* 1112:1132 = -0.65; 15.2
